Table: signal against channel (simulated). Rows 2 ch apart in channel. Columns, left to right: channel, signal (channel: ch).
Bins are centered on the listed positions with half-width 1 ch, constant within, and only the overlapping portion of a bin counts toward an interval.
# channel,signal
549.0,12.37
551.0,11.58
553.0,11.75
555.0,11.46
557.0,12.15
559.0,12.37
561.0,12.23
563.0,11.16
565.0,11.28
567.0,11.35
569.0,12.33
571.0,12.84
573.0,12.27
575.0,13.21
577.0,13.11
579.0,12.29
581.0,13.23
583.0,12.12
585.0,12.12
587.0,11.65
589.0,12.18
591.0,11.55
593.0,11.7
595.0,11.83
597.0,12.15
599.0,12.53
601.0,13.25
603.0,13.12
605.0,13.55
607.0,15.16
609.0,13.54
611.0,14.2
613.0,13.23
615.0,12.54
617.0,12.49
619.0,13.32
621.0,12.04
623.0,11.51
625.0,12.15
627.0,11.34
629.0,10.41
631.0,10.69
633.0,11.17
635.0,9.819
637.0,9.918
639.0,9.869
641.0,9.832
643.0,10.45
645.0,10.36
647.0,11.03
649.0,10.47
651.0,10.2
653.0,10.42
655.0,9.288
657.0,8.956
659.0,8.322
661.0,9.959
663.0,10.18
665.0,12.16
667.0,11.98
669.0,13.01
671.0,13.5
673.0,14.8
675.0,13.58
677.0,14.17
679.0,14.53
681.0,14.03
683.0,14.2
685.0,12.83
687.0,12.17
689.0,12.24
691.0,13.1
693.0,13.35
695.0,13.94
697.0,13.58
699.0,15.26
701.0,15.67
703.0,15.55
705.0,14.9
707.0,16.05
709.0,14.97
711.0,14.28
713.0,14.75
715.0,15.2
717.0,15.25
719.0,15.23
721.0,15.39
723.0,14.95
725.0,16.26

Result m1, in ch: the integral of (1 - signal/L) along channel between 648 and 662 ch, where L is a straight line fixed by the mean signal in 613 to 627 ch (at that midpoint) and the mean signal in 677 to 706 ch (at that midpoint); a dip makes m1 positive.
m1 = 3.7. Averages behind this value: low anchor 12.3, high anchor 14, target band 9.66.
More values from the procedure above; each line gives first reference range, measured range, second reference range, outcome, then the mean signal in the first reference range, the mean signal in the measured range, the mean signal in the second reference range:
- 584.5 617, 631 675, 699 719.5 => 9.9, 12.8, 10.8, 15.2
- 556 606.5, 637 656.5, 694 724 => 5.0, 12.3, 10.2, 15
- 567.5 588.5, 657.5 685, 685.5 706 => 2.2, 12.5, 12.6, 13.9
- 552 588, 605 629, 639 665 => -4.0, 12.2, 12.8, 10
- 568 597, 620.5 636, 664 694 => 2.0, 12.3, 11.1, 13.3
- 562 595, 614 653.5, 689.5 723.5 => 6.7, 12.1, 11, 14.7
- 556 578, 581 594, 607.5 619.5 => 0.7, 12.2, 12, 13.3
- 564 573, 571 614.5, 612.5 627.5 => -2.2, 12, 12.8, 12.3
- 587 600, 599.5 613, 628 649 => -2.6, 12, 13.7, 10.4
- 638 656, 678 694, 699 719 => 0.0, 10.2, 13.3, 15.2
